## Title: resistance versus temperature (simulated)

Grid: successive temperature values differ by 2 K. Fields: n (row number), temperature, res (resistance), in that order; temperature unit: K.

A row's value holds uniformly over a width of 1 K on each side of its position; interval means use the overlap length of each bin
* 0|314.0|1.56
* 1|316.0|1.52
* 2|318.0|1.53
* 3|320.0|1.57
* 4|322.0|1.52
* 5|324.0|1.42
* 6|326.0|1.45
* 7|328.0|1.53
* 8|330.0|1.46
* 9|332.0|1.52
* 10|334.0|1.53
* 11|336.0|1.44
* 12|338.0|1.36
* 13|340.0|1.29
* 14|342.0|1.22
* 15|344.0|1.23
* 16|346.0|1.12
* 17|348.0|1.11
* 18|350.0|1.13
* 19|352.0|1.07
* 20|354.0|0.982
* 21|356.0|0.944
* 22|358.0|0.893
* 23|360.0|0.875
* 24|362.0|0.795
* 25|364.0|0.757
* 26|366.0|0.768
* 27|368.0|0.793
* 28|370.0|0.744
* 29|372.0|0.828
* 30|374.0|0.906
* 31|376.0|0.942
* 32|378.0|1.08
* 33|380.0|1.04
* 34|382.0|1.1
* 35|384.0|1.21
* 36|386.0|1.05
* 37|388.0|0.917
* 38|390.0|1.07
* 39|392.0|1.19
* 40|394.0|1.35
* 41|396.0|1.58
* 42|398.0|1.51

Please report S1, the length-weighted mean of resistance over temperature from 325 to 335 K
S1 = 1.5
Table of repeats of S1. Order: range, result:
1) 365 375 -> 0.808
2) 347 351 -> 1.12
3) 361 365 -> 0.776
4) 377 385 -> 1.11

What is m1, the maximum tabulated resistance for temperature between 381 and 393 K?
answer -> 1.21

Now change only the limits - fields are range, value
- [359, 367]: 0.875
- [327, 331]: 1.53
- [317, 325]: 1.57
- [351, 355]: 1.07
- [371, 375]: 0.906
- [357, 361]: 0.893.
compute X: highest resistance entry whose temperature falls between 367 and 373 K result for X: 0.828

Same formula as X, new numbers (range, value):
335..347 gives 1.44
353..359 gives 0.982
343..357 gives 1.23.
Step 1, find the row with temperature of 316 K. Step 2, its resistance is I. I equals 1.52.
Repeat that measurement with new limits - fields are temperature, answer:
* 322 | 1.52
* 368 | 0.793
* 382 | 1.1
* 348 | 1.11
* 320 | 1.57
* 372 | 0.828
